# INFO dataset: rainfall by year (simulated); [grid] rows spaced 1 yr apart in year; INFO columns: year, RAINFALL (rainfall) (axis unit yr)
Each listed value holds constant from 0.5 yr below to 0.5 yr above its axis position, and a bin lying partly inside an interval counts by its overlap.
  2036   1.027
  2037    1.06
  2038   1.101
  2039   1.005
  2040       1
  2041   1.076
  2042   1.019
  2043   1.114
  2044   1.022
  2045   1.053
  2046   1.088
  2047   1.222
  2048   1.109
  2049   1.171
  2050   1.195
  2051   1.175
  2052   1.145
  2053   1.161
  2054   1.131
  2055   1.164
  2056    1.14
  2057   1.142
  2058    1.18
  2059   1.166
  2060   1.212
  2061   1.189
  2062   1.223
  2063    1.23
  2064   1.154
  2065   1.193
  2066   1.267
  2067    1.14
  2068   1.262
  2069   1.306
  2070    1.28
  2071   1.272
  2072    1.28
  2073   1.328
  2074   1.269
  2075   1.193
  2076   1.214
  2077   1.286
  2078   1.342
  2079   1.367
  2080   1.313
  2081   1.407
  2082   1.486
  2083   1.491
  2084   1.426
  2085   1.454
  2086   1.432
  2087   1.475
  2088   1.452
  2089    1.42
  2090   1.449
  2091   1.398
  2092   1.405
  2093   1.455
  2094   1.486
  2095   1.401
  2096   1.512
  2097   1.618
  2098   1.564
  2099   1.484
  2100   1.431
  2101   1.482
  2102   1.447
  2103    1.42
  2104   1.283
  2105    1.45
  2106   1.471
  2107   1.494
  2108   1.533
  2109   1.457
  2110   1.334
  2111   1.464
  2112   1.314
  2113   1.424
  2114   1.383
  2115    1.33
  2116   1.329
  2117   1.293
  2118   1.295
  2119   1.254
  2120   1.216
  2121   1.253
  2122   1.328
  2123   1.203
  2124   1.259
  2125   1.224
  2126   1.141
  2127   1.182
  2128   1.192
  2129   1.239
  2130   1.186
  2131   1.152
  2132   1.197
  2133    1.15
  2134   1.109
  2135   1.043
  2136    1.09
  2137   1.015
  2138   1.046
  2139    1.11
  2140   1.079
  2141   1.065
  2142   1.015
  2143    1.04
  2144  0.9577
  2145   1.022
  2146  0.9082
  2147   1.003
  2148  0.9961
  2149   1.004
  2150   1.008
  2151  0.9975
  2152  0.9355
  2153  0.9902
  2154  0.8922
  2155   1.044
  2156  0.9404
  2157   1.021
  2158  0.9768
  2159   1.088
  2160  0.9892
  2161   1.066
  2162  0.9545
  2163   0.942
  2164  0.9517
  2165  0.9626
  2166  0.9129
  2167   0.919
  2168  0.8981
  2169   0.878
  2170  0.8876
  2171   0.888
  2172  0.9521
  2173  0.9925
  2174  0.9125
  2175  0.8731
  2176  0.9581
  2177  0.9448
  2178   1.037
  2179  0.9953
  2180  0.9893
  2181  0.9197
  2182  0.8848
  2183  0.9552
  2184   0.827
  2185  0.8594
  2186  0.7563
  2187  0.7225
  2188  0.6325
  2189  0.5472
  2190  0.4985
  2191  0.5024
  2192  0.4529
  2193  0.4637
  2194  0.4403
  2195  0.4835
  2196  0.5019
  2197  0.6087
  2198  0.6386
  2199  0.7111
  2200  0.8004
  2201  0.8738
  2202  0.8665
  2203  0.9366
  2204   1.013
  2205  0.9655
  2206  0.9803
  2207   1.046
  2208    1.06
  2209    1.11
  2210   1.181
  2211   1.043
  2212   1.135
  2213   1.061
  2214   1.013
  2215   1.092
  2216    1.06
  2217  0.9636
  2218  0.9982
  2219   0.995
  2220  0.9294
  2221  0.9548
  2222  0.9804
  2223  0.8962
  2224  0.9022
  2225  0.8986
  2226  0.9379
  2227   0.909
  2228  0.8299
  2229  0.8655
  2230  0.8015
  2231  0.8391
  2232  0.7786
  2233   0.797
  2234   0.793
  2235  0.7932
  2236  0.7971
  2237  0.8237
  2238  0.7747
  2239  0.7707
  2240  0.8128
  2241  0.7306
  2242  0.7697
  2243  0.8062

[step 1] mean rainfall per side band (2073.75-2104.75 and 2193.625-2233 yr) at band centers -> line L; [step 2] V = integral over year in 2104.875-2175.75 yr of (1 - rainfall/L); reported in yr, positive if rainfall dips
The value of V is 5.8 yr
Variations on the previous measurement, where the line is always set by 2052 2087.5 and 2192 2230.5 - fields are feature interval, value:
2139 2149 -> 0.52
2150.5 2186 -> 2.03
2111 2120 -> -1.42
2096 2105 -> -2.11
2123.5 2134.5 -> -0.73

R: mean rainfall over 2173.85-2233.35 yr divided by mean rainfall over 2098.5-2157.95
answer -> 0.7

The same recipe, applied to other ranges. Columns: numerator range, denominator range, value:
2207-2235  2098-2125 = 0.70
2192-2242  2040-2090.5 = 0.70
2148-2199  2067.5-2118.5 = 0.61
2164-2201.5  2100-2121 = 0.57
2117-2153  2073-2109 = 0.78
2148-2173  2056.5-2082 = 0.77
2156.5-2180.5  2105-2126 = 0.71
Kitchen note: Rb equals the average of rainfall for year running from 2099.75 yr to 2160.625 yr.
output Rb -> 1.18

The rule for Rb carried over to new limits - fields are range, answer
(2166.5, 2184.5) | 0.928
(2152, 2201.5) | 0.836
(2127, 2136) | 1.16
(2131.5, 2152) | 1.04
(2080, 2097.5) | 1.45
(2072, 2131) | 1.37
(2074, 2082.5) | 1.32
